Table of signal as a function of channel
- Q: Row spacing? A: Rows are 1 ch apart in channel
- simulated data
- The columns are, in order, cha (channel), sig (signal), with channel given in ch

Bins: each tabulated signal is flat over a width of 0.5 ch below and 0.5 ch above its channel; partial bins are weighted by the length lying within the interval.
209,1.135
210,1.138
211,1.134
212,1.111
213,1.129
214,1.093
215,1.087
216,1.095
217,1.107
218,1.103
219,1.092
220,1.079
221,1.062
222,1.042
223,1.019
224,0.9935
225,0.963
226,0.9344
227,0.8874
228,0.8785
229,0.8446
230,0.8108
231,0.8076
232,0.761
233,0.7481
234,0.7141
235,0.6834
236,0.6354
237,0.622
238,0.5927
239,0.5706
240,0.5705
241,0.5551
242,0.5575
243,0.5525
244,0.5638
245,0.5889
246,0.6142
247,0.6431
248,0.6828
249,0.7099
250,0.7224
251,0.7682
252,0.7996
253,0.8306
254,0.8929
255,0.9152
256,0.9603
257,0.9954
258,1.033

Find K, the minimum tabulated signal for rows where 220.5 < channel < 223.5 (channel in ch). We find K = 1.019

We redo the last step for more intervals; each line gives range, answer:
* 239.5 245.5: 0.5525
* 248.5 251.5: 0.7099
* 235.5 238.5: 0.5927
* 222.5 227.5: 0.8874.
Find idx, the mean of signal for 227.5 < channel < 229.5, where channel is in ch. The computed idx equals 0.862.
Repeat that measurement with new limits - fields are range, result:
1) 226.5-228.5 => 0.883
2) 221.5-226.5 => 0.99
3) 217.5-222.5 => 1.08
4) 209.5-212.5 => 1.13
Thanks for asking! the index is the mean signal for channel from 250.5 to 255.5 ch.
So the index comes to 0.841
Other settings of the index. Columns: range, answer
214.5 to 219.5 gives 1.1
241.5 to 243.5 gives 0.555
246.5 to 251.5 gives 0.705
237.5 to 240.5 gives 0.578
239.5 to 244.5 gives 0.56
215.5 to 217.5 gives 1.1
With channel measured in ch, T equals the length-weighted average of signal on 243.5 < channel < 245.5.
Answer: 0.576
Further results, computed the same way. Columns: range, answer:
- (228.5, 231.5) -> 0.821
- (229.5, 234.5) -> 0.768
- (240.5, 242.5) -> 0.556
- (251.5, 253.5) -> 0.815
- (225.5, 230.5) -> 0.871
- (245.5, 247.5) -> 0.629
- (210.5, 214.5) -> 1.12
